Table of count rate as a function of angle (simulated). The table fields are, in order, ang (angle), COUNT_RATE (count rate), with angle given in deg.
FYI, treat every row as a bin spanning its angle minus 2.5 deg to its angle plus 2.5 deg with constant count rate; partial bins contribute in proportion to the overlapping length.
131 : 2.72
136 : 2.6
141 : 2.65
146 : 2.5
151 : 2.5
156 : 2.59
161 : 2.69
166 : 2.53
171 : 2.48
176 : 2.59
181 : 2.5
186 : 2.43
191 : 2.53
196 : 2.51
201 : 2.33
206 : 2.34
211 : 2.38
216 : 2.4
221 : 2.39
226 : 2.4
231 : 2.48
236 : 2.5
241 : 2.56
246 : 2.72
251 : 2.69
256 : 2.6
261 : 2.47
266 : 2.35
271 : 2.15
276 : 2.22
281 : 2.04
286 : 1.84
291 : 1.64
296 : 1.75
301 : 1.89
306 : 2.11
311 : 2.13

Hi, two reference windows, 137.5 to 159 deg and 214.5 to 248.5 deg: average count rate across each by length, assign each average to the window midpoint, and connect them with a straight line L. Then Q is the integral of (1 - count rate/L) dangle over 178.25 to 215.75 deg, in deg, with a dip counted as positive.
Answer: 1.4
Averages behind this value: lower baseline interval 2.56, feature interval 2.43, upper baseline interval 2.5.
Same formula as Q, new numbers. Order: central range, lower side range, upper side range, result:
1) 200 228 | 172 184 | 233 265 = 2.0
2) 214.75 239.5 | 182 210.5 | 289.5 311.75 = -1.9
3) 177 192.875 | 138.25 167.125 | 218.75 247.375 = 0.3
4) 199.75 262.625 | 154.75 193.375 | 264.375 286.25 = -4.8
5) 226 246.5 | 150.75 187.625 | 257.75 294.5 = -2.4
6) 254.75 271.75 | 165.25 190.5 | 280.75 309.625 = -2.9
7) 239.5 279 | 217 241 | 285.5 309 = -4.9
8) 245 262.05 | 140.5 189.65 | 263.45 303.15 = -4.0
